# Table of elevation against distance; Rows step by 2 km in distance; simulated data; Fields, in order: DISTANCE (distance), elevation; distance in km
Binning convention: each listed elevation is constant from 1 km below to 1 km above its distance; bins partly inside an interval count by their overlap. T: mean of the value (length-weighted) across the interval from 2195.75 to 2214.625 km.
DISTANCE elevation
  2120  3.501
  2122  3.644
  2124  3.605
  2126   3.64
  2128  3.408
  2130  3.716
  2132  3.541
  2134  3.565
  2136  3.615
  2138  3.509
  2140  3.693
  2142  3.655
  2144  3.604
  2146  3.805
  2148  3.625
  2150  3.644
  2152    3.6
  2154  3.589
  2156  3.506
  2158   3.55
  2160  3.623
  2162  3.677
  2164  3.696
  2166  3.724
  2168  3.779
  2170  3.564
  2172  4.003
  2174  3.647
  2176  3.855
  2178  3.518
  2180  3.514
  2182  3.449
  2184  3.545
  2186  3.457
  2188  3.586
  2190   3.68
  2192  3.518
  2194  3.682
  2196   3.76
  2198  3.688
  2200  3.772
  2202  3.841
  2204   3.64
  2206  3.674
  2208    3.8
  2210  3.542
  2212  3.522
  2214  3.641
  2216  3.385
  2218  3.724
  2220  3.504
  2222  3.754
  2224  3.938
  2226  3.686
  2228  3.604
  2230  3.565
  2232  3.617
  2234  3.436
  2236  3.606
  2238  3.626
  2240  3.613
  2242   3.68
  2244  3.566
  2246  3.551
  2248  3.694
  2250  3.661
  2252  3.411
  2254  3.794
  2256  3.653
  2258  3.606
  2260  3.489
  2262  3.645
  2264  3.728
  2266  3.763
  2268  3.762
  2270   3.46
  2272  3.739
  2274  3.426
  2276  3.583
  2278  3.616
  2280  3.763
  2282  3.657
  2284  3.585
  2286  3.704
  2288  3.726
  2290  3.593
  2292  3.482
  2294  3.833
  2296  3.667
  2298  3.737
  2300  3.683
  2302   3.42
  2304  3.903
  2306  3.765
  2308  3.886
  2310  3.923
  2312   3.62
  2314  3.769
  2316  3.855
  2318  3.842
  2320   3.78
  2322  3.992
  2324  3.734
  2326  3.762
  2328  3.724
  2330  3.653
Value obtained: 3.69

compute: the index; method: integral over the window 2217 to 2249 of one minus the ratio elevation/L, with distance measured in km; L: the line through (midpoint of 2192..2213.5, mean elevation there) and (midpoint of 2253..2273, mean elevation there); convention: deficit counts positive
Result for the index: 0.3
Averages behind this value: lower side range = 3.68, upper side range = 3.66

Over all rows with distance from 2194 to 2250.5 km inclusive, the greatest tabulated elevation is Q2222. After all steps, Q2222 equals 3.938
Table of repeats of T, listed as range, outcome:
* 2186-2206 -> 3.67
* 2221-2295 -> 3.64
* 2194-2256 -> 3.64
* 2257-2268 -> 3.66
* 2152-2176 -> 3.67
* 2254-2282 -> 3.64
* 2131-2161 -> 3.61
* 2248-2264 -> 3.62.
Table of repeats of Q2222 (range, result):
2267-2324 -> 3.992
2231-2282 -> 3.794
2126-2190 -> 4.003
